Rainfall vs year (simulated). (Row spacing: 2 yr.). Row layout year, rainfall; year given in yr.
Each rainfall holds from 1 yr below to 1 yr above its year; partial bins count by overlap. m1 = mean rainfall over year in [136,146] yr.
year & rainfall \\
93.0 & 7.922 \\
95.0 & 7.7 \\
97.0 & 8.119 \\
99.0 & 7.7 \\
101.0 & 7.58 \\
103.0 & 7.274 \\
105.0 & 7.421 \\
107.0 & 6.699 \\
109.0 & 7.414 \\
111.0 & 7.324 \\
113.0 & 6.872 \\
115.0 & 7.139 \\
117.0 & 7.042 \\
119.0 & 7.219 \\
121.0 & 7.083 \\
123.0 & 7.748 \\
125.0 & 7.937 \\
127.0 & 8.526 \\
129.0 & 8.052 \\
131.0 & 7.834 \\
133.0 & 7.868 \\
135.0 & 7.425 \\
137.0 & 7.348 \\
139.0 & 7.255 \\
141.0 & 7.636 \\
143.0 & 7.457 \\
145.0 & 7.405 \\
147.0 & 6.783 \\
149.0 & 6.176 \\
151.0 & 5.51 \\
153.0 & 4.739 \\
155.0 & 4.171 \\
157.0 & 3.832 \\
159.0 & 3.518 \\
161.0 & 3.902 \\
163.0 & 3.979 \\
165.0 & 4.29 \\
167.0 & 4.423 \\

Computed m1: 7.42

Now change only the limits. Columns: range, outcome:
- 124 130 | 8.17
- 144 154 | 6.12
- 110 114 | 7.1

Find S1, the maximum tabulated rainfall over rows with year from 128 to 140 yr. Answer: 8.052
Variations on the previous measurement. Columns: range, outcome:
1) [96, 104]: 8.119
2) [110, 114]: 7.324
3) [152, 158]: 4.739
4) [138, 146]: 7.636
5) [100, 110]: 7.58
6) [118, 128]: 8.526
